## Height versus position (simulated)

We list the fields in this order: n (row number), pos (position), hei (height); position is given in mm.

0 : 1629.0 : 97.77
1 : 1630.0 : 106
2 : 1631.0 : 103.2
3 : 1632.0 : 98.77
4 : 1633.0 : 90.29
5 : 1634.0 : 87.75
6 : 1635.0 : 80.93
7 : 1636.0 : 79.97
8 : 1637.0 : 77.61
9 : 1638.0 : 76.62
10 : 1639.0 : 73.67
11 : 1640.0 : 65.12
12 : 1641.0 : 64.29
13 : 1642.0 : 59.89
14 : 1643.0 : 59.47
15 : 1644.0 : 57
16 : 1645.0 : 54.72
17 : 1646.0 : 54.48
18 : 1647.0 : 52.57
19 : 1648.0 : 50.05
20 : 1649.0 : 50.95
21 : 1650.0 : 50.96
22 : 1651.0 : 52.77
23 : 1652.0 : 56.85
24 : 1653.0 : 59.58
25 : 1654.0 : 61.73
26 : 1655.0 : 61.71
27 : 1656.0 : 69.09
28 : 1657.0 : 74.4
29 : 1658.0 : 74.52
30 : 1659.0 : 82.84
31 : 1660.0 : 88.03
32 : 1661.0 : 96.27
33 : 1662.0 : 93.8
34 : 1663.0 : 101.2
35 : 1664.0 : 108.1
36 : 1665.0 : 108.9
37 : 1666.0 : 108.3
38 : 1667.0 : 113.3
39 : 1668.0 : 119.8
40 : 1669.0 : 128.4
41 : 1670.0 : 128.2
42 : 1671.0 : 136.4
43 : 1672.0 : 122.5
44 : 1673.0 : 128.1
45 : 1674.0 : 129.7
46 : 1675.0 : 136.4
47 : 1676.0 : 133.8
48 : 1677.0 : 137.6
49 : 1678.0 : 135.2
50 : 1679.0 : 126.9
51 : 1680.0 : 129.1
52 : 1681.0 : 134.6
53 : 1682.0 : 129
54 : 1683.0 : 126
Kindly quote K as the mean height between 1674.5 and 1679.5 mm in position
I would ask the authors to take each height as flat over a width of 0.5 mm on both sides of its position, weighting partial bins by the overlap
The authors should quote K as 134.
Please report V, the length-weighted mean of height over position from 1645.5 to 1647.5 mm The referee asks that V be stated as 53.5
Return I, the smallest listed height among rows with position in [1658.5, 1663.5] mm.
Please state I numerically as 82.84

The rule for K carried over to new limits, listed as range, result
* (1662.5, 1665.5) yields 106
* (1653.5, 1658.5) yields 68.3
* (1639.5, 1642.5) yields 63.1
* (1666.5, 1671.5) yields 125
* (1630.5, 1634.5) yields 95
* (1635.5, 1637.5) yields 78.8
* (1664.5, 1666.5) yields 109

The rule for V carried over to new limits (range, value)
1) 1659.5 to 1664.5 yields 97.5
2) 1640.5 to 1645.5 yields 59.1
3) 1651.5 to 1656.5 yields 61.8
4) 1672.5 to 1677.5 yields 133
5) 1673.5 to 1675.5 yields 133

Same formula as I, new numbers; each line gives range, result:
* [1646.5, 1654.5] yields 50.05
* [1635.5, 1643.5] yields 59.47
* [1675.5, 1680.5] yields 126.9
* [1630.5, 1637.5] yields 77.61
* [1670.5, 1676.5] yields 122.5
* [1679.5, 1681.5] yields 129.1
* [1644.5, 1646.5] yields 54.48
